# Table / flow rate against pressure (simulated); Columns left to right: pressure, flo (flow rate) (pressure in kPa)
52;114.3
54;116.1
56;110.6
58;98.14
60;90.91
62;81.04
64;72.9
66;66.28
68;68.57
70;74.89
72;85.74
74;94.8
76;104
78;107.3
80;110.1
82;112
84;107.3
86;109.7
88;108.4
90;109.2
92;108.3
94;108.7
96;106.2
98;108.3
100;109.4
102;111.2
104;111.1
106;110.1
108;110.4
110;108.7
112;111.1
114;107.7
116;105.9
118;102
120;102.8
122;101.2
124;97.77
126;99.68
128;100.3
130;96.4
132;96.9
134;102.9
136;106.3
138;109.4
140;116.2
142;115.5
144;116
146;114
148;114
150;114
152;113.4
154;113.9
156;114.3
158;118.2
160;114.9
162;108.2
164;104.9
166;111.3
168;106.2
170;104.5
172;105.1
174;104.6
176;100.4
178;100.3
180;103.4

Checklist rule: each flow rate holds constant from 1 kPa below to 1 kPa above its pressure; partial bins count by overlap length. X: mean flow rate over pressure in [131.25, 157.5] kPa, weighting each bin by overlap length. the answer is 112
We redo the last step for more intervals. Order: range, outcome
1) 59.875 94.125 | 95.3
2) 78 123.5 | 108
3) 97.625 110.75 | 110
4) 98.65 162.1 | 109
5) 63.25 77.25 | 81.6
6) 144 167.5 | 113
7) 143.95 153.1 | 114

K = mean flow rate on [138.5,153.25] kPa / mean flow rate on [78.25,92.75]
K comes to 1.05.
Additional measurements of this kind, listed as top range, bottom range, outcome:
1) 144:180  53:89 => 1.15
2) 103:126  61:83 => 1.19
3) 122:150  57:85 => 1.17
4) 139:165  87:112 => 1.04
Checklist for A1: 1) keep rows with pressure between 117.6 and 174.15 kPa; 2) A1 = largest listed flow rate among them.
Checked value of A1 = 118.2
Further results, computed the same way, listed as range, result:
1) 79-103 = 112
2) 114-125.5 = 107.7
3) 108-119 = 111.1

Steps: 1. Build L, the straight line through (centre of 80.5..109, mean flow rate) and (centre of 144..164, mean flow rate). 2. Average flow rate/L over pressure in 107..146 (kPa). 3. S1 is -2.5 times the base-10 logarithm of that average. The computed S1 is 0.06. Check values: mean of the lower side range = 109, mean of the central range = 106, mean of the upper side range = 114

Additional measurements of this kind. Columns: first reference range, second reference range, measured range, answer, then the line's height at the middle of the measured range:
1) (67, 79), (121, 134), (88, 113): -0.162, 94.2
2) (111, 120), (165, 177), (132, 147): -0.047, 106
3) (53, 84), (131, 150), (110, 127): 0.013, 105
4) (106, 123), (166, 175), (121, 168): -0.026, 106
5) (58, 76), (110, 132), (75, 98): -0.210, 89.3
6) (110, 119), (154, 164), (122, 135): 0.101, 109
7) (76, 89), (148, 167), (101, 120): 0.018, 110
